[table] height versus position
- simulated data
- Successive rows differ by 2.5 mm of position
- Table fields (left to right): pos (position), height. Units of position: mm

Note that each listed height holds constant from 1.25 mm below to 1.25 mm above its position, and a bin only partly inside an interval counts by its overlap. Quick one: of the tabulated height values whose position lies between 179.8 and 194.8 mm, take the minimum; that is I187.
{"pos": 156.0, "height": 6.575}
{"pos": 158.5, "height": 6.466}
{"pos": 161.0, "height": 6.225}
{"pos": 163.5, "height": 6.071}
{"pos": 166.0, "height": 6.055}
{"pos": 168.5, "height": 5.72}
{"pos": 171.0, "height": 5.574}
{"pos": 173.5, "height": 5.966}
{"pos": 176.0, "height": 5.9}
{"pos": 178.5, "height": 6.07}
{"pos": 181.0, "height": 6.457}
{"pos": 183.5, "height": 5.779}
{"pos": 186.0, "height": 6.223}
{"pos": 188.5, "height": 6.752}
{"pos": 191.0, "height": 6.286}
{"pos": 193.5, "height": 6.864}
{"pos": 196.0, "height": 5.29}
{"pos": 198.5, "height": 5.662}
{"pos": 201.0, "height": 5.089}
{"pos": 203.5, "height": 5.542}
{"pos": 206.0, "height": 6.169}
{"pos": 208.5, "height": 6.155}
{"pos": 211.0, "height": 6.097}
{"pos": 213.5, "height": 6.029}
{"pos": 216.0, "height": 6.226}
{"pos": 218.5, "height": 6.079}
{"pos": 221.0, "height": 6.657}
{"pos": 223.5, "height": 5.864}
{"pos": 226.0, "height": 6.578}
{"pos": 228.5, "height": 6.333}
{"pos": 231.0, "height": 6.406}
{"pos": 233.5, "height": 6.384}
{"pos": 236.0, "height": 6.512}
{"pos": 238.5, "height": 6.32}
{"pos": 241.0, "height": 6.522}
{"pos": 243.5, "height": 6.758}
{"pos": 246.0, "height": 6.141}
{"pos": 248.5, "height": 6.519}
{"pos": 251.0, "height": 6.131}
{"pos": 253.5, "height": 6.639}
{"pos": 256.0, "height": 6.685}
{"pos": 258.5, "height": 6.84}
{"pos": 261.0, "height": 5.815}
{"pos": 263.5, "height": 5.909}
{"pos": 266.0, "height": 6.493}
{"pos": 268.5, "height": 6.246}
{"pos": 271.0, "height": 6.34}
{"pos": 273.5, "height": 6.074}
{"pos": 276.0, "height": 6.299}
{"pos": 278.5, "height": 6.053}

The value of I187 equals 5.779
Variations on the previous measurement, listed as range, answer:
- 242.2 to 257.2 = 6.131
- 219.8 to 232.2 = 5.864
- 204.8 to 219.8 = 6.029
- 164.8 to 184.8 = 5.574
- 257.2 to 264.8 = 5.815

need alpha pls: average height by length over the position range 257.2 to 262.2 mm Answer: 6.34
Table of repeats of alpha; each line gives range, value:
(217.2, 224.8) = 6.2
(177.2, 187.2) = 6.13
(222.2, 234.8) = 6.32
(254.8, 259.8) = 6.75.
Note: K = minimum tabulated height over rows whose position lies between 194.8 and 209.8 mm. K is 5.089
